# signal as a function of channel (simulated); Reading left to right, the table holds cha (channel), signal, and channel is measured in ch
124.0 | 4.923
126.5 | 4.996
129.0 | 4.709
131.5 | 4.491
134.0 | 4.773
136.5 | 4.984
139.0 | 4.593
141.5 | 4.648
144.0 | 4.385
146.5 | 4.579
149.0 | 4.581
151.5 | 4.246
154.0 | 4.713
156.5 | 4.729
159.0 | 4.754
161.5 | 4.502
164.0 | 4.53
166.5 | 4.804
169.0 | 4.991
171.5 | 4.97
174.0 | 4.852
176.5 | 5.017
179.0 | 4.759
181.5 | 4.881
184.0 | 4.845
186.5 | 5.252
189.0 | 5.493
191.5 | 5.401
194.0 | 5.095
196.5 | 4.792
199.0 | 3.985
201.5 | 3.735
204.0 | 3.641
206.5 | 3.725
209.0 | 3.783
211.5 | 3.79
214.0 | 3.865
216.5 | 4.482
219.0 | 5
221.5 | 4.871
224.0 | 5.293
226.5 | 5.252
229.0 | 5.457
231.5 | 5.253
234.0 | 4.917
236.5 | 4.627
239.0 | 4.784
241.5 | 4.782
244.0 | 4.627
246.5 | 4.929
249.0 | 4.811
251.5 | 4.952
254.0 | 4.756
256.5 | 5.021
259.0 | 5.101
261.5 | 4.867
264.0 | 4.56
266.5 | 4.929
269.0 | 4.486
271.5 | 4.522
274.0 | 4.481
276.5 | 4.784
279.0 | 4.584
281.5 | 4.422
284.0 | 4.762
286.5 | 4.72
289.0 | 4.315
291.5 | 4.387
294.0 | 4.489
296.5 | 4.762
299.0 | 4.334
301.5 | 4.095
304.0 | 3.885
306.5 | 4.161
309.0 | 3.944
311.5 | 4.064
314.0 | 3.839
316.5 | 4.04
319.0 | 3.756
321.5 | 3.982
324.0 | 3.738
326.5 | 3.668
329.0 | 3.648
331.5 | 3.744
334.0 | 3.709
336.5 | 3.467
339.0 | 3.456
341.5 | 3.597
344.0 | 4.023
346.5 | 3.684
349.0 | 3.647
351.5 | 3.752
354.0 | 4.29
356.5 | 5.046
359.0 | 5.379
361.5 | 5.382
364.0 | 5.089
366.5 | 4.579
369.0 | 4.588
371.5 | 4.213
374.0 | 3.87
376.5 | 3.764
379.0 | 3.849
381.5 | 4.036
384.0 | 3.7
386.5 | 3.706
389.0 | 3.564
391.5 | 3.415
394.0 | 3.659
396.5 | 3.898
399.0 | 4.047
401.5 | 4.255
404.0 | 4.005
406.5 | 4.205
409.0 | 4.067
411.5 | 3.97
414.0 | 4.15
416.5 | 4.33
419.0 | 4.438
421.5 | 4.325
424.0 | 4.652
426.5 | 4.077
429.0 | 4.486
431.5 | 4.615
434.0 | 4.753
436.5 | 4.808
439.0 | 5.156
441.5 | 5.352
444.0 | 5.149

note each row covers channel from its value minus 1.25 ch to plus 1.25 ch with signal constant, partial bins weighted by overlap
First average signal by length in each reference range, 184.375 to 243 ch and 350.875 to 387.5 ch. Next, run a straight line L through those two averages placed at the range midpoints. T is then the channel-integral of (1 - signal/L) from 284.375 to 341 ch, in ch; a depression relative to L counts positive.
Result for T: 5.8 ch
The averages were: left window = 4.67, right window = 4.36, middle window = 4.02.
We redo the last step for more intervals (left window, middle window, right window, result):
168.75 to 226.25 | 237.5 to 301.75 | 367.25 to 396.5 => -5.0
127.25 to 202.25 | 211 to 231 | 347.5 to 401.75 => -1.0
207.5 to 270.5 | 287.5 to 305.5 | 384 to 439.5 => 1.0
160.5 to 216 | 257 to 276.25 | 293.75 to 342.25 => -2.5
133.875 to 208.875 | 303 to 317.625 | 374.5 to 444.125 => 1.4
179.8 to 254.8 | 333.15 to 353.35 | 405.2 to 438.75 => 3.7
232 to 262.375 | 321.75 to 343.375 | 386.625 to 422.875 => 3.7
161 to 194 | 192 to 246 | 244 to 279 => 3.2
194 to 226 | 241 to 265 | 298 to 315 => -3.8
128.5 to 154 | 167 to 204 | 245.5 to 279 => -1.2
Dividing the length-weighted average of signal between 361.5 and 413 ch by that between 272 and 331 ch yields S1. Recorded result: 0.96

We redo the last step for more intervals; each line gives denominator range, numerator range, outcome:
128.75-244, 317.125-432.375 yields 0.87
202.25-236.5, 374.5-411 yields 0.85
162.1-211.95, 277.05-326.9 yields 0.91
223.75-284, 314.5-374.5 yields 0.85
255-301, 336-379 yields 0.91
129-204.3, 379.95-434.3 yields 0.87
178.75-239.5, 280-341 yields 0.87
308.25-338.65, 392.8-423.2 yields 1.09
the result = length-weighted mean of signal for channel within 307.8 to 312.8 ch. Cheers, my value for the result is 4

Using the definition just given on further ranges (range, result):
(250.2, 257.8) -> 4.91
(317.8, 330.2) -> 3.76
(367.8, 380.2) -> 4.06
